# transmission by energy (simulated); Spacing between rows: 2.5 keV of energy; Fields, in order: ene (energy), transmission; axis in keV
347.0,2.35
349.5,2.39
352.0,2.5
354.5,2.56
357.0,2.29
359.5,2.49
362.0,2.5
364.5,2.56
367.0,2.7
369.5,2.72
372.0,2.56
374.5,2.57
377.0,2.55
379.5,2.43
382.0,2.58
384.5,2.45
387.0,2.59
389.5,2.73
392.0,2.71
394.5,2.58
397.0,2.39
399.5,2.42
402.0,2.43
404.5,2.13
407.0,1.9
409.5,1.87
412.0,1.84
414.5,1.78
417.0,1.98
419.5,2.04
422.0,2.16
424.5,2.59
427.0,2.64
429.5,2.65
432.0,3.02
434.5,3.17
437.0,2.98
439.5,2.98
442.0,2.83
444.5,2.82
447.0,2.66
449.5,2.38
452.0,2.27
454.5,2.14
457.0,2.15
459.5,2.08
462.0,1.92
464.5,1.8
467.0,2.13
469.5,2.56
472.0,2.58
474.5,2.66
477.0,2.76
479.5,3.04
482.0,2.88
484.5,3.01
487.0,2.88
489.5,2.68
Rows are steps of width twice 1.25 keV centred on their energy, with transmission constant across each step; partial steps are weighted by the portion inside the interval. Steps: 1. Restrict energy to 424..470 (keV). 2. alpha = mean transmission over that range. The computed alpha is 2.51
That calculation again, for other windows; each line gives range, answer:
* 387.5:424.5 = 2.23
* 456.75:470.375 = 2.09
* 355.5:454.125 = 2.48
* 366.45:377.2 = 2.62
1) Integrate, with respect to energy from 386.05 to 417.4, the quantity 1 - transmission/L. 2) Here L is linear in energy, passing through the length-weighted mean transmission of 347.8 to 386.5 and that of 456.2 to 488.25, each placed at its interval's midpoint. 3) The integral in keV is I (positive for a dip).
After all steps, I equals 3.2 keV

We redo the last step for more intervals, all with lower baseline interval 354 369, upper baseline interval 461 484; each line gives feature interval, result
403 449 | 1.2 keV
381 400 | -0.3 keV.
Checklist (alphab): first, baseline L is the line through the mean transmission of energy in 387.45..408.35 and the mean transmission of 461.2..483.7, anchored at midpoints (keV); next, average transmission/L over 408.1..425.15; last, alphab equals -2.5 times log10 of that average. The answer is 0.21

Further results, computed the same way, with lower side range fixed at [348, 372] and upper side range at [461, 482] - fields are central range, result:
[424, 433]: -0.10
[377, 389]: -0.01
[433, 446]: -0.19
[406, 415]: 0.32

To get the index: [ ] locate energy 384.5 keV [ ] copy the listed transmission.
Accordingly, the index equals 2.45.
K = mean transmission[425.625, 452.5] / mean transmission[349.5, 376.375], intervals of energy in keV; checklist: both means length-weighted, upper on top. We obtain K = 1.1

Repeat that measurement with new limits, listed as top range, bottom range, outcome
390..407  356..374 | 0.95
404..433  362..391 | 0.86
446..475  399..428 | 1.06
